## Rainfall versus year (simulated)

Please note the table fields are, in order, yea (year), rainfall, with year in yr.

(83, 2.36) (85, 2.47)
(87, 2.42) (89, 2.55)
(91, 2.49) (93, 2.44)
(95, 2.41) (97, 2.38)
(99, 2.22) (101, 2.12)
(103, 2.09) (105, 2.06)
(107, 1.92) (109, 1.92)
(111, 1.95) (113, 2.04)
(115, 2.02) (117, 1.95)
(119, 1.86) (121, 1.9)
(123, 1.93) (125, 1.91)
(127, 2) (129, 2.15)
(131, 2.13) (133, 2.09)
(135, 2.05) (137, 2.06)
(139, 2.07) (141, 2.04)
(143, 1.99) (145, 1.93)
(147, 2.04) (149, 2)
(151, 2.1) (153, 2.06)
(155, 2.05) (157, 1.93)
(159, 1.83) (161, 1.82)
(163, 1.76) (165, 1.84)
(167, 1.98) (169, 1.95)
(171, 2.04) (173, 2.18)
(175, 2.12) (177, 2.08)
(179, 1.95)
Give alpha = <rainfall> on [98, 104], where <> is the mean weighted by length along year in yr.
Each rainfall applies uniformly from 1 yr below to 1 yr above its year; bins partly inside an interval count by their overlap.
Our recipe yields 2.14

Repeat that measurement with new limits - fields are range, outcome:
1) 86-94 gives 2.47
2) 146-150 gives 2.02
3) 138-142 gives 2.05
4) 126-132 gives 2.09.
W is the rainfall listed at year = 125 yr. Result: 1.91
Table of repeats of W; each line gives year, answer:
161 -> 1.82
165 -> 1.84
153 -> 2.06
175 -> 2.12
